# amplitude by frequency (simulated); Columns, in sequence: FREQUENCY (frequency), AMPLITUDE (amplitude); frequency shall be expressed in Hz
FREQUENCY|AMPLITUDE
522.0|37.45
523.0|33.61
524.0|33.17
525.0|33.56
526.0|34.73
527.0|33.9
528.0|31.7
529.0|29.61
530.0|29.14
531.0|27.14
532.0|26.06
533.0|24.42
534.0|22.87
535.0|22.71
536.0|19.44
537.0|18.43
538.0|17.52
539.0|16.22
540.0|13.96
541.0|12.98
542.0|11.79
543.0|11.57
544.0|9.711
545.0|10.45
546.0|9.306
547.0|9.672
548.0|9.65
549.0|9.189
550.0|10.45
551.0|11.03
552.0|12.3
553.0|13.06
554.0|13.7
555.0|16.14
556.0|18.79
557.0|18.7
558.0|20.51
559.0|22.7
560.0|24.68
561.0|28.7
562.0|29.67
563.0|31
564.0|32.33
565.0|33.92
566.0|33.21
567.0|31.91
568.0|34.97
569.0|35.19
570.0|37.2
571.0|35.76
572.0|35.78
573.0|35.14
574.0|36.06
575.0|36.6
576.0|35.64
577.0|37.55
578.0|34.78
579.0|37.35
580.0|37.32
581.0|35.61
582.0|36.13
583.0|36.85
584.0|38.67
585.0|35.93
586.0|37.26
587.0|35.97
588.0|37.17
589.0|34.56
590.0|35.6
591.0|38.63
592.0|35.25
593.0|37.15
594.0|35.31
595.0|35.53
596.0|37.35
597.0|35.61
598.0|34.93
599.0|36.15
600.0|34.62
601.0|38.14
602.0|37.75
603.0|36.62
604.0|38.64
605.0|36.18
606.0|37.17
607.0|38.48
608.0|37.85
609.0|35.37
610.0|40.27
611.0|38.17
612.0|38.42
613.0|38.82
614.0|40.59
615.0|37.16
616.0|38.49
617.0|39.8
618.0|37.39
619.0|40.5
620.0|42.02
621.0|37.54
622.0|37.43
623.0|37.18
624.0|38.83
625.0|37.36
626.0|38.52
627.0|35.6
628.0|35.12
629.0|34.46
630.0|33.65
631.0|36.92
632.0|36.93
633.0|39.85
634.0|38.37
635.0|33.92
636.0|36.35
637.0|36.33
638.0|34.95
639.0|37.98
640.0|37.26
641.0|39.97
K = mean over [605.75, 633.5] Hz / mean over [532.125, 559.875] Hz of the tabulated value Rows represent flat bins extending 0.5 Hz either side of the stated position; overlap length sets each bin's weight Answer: 2.46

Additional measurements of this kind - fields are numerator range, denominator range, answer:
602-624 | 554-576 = 1.29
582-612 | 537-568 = 2.00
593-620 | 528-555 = 2.27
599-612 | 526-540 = 1.53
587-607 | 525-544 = 1.63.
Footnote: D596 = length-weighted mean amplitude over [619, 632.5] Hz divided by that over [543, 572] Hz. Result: 1.72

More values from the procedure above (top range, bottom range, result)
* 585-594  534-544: 2.26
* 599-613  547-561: 2.39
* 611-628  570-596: 1.06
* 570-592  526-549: 1.90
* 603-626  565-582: 1.08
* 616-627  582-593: 1.05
